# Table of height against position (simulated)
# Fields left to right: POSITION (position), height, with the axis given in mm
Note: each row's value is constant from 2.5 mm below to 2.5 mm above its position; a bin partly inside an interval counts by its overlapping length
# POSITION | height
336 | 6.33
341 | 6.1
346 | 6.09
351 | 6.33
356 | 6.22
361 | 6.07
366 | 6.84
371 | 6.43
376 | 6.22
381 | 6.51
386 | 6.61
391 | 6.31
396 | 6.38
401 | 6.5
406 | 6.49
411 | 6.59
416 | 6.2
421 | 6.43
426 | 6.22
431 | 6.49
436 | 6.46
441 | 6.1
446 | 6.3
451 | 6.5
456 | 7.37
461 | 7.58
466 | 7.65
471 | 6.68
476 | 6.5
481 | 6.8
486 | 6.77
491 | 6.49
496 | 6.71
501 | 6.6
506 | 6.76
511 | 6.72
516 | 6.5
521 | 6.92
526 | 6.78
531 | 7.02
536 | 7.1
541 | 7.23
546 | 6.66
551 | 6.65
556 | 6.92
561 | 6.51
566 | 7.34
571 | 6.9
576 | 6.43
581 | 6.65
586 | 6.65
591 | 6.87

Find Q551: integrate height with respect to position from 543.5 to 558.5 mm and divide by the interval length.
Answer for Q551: 6.74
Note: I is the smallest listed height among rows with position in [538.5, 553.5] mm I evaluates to 6.65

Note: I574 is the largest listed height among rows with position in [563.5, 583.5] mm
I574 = 7.34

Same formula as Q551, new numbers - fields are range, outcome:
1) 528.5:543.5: 7.12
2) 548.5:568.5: 6.86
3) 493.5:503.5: 6.65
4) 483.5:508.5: 6.67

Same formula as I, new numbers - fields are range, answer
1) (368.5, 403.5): 6.22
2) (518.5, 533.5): 6.78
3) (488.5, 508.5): 6.49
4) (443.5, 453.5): 6.3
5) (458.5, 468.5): 7.58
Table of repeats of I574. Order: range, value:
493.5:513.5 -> 6.76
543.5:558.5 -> 6.92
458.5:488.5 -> 7.65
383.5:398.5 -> 6.61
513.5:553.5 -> 7.23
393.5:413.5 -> 6.59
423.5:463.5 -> 7.58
